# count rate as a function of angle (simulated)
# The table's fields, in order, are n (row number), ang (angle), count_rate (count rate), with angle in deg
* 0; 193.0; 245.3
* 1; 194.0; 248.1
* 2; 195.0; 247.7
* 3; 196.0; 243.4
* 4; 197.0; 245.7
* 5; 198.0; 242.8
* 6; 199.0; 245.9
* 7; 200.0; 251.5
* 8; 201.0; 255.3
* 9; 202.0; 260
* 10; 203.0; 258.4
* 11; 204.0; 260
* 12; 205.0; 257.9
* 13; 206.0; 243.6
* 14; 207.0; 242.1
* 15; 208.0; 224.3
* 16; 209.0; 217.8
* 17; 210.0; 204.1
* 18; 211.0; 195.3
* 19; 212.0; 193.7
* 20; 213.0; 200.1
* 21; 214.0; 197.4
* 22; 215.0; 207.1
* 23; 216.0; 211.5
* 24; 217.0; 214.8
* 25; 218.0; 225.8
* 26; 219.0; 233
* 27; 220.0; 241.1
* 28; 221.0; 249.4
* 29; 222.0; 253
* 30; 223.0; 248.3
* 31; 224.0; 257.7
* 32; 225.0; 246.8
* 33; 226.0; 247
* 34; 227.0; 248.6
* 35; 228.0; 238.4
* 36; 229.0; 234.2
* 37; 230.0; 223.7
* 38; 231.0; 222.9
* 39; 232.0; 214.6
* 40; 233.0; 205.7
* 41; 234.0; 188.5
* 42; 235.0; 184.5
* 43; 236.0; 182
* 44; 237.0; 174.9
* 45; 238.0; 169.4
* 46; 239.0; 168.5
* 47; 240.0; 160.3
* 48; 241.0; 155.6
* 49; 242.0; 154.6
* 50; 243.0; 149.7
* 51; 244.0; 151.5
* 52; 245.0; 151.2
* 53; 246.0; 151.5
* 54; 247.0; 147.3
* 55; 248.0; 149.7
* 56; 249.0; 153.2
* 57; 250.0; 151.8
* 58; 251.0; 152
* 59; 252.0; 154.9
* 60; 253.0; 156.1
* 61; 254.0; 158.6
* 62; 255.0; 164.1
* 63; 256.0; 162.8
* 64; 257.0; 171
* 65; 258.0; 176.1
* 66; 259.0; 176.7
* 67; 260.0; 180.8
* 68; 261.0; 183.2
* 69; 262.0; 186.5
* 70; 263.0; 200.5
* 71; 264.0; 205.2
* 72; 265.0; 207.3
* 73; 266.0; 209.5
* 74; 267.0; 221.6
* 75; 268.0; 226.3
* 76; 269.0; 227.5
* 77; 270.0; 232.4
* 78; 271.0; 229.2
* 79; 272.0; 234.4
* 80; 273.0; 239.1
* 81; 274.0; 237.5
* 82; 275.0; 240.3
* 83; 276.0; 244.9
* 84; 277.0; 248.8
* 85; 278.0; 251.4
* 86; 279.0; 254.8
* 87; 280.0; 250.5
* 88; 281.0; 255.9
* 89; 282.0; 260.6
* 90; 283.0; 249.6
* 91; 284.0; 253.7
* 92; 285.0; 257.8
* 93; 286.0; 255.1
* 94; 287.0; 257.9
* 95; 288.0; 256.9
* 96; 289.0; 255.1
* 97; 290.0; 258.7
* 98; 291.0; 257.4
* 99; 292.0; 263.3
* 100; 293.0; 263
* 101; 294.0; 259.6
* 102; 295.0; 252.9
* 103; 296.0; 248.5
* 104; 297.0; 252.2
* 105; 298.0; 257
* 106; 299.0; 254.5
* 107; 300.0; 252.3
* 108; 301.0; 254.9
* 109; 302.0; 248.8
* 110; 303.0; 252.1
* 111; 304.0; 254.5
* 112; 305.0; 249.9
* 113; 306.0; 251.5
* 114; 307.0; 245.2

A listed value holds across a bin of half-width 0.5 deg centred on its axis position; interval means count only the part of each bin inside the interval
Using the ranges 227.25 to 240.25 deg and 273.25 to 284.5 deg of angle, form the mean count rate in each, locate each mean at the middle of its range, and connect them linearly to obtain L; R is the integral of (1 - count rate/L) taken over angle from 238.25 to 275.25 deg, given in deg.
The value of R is 7.1 deg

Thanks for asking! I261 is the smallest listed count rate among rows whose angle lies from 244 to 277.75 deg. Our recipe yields 147.3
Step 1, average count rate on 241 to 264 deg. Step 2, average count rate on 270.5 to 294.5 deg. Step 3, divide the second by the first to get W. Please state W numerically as 1.54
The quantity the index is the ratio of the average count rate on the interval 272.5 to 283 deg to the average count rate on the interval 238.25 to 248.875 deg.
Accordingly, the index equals 1.6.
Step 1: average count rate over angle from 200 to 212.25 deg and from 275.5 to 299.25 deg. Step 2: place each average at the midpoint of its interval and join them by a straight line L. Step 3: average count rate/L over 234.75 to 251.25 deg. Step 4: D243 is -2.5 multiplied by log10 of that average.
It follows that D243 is 0.47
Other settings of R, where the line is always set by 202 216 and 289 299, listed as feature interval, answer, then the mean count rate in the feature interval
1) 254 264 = 2.67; 178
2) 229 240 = 1.88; 194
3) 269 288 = 0.28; 247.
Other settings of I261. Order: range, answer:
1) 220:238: 169.4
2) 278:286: 249.6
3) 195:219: 193.7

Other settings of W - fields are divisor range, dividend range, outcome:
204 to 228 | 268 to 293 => 1.08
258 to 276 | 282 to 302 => 1.20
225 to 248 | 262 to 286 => 1.25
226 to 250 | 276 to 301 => 1.40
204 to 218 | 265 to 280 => 1.08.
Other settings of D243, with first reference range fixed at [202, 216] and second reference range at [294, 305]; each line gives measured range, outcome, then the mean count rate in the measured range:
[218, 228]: -0.08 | 246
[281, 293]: -0.04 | 257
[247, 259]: 0.44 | 159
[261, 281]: 0.07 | 228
